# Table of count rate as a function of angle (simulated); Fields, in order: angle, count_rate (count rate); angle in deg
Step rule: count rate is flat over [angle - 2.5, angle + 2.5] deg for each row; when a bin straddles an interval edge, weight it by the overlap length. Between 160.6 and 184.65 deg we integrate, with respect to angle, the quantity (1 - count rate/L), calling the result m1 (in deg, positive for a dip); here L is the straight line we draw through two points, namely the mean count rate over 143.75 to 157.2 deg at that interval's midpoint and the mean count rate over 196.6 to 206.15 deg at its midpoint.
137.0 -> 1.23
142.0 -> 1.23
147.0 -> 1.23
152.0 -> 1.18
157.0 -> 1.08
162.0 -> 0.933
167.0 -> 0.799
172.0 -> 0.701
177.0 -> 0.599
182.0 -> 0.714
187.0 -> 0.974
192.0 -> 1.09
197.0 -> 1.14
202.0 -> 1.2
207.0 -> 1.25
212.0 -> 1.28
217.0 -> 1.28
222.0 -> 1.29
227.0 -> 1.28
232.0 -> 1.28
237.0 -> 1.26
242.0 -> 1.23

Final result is 9.0 deg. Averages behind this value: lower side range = 1.18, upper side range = 1.19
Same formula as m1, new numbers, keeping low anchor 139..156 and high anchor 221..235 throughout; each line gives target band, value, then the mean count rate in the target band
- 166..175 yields 3.6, 0.733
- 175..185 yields 4.5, 0.675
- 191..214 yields 1.1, 1.2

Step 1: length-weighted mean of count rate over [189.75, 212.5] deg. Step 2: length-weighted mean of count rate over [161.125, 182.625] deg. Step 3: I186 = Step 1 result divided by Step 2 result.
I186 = 1.61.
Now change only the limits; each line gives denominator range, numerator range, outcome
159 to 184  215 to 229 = 1.70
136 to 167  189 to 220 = 1.08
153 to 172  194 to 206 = 1.27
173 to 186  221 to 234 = 1.84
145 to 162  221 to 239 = 1.13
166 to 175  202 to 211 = 1.69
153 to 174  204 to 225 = 1.41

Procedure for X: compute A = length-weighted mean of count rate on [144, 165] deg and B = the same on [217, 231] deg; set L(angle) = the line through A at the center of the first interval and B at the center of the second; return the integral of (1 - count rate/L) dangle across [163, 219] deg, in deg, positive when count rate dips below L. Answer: 9.6 deg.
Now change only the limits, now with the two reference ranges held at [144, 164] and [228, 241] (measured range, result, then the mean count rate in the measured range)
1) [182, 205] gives 2.5 deg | 1.06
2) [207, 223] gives -0.6 deg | 1.28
